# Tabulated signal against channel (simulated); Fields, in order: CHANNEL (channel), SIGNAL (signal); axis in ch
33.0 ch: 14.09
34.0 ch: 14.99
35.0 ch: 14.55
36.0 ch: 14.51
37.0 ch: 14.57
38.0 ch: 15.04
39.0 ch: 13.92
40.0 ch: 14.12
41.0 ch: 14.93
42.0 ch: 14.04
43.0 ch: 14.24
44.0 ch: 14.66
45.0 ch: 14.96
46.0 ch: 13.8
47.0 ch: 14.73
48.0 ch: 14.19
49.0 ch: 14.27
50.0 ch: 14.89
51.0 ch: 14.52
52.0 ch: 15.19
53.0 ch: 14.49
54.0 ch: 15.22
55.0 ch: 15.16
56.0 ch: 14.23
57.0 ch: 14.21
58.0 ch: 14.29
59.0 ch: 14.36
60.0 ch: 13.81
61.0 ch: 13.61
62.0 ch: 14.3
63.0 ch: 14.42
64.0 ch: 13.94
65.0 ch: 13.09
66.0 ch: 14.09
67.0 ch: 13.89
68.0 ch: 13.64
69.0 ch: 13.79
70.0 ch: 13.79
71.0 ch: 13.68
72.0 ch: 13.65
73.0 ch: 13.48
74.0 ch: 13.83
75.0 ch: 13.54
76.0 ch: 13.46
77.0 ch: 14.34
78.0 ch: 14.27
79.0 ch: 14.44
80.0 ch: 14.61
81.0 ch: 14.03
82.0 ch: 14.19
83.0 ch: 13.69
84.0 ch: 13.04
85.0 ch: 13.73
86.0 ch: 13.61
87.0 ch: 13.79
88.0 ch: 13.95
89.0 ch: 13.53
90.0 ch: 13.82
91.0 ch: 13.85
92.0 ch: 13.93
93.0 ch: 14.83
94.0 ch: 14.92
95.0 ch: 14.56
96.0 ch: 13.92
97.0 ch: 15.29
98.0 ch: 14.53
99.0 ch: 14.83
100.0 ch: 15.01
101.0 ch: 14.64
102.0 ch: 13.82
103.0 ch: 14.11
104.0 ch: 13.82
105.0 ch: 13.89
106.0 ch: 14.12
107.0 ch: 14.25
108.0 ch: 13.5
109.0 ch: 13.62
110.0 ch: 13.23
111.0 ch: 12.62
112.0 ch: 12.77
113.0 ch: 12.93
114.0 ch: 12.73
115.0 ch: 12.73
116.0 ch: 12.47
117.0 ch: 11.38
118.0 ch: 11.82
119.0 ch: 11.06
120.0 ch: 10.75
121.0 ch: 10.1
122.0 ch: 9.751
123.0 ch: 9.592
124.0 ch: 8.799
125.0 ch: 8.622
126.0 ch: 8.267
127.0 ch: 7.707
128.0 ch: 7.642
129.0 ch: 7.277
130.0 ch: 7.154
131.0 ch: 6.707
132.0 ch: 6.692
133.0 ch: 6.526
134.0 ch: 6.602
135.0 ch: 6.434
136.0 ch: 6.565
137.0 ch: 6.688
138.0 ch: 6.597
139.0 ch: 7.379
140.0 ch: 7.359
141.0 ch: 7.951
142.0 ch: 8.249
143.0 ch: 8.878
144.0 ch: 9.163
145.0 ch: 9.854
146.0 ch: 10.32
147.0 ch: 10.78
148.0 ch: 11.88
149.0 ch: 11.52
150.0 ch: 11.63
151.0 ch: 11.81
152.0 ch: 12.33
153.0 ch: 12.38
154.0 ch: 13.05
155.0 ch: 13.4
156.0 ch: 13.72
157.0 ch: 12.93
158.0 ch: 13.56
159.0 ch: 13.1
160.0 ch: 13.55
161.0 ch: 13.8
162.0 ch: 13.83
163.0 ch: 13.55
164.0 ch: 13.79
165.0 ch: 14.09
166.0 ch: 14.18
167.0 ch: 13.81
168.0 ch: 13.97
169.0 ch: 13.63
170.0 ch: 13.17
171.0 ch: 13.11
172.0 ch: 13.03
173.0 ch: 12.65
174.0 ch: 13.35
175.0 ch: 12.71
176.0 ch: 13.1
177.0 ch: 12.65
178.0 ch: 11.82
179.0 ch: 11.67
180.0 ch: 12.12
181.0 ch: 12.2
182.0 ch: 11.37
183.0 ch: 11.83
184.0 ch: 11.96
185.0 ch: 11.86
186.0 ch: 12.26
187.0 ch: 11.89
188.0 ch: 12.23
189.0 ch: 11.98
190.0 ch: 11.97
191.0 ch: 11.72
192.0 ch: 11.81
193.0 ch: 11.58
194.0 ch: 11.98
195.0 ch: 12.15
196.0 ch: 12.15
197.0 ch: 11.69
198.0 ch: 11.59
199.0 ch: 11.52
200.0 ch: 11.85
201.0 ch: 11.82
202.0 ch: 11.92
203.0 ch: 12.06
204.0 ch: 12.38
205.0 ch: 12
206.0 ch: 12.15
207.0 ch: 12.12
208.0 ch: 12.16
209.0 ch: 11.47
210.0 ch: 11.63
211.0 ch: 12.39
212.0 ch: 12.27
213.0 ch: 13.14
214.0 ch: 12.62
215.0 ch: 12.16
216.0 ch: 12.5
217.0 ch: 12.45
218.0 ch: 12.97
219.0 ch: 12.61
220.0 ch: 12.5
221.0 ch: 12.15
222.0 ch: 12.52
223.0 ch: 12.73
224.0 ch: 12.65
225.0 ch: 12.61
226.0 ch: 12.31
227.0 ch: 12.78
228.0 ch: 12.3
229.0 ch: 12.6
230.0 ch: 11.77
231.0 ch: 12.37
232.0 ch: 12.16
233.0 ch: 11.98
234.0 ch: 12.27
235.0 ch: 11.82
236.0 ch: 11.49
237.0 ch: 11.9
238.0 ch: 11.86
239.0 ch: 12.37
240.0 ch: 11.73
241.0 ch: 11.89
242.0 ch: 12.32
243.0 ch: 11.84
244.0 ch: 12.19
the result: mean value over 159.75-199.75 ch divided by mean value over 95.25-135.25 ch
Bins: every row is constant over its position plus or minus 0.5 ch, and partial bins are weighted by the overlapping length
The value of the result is 1.11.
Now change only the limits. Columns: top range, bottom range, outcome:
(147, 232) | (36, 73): 0.87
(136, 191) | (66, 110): 0.84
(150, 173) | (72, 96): 0.95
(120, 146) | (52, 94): 0.57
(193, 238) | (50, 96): 0.87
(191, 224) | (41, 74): 0.86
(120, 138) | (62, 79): 0.56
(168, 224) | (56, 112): 0.88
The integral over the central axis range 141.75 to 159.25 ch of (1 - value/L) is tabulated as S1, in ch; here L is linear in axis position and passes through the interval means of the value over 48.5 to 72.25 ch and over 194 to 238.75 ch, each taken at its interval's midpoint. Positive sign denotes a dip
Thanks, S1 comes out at 1.9 ch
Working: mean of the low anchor 14.2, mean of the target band 11.6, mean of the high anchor 12.2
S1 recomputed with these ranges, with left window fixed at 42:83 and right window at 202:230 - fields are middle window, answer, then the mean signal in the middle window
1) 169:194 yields 0.97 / 12.3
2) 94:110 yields -0.63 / 14.2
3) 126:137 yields 5.25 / 6.98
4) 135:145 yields 4.19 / 7.7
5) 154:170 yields -0.77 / 13.6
